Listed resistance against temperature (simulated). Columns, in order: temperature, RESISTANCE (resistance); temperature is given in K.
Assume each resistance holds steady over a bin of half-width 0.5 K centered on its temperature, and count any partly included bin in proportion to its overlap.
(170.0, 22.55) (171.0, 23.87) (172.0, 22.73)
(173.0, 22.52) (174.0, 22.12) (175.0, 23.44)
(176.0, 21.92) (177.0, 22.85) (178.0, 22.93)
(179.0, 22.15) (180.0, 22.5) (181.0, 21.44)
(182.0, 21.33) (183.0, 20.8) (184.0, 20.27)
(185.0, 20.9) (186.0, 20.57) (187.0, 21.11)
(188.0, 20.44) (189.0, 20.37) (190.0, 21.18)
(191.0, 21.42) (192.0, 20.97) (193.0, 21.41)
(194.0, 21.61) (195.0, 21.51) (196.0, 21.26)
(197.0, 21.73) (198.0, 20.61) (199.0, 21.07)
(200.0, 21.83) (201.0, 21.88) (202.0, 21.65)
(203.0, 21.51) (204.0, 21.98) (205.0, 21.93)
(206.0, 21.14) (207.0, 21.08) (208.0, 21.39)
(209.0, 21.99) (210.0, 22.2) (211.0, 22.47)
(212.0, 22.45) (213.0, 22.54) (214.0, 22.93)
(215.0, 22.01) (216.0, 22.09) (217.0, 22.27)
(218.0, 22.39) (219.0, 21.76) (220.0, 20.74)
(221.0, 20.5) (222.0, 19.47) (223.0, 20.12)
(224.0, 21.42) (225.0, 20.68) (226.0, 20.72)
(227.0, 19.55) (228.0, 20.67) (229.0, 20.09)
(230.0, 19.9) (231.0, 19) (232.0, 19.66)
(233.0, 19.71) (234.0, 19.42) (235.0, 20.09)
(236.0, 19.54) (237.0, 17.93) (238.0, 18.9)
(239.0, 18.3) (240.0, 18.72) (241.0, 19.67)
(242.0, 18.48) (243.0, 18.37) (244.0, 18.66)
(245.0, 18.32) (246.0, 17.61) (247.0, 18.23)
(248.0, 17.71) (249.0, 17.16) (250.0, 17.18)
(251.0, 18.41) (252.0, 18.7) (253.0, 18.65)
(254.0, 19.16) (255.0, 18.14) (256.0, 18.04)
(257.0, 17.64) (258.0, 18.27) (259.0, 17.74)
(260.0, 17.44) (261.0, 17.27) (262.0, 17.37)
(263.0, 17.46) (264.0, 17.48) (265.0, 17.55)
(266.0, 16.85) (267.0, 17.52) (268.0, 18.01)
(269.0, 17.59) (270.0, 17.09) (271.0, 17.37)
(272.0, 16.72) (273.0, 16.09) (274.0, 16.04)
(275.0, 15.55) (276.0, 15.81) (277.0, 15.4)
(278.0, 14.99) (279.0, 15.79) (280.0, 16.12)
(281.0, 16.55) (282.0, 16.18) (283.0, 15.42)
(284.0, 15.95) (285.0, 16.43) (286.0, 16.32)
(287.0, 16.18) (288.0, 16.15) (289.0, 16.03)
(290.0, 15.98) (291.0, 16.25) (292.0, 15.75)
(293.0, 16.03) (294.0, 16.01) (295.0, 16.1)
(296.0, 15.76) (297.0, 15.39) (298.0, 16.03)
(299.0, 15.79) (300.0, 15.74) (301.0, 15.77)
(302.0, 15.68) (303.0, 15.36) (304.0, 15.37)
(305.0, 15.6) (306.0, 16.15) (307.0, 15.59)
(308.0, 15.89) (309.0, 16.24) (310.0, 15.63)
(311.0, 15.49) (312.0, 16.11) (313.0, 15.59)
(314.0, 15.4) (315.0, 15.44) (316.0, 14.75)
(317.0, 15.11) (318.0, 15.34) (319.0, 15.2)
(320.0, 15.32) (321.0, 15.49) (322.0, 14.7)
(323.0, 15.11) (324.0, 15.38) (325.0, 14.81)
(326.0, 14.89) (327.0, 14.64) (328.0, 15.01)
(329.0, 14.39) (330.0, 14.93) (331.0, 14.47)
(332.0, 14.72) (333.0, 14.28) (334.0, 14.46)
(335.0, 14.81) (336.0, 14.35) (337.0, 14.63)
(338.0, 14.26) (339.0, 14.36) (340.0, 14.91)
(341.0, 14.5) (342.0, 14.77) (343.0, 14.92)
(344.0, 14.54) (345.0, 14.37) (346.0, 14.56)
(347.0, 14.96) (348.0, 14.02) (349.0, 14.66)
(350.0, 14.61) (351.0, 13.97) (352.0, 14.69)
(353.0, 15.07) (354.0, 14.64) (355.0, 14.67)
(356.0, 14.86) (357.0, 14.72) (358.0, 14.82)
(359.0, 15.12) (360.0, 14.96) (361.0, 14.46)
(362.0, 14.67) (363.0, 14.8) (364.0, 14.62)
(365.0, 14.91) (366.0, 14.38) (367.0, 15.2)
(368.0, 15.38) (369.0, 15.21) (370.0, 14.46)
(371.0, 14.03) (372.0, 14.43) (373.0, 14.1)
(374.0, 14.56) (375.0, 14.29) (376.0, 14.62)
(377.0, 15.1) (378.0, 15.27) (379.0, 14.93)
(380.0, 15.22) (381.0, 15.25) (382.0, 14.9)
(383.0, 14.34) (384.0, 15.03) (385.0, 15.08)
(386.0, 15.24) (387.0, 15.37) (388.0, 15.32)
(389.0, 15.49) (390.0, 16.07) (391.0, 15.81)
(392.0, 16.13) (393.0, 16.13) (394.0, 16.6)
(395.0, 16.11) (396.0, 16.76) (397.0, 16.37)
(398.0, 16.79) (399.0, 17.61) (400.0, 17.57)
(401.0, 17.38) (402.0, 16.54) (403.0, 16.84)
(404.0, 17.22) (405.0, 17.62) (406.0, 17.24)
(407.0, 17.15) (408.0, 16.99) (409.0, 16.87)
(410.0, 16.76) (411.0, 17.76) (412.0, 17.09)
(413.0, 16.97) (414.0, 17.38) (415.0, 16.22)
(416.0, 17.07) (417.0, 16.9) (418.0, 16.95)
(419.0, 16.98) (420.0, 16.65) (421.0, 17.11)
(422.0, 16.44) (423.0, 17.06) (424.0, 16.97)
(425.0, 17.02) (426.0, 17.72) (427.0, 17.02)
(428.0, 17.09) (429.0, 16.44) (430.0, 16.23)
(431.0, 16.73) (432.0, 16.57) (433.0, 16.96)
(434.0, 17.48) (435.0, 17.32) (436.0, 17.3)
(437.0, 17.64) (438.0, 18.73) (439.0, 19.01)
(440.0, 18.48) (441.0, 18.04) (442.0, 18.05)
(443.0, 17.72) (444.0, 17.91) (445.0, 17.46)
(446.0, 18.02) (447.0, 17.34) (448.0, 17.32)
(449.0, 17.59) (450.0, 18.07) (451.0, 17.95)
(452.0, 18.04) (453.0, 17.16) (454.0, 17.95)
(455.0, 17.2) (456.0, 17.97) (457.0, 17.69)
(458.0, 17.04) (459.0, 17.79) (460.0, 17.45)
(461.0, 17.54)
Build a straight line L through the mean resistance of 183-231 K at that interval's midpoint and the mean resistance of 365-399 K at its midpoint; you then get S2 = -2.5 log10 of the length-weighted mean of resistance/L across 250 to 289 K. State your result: 0.13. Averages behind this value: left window 21.2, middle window 17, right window 15.3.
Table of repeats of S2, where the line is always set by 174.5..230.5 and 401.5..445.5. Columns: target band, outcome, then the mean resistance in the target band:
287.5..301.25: 0.23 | 15.9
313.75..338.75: 0.27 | 14.9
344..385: 0.24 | 14.7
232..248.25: 0.11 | 18.8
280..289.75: 0.23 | 16.1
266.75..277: 0.20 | 16.7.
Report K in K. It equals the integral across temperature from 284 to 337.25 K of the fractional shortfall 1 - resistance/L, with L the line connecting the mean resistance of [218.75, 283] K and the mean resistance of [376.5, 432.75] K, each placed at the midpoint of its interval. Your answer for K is 6.3 K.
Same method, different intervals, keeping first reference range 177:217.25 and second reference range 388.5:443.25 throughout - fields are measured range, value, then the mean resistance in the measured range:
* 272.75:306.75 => 6.55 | 15.9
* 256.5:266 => 1.27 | 17.5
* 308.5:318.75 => 1.96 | 15.5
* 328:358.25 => 6.43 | 14.6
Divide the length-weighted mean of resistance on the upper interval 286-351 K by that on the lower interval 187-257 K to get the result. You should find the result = 0.75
